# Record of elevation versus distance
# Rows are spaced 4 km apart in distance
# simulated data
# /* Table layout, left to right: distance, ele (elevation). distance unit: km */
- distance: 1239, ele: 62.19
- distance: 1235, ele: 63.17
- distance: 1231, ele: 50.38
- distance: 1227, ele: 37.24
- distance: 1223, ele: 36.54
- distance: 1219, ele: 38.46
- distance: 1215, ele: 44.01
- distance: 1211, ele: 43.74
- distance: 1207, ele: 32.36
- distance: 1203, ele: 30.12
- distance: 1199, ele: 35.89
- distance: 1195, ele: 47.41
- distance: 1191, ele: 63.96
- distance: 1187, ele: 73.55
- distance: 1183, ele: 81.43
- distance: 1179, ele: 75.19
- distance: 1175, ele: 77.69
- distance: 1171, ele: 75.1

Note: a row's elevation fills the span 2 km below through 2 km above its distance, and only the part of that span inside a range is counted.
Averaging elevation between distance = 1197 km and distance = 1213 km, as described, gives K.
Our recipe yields 35.5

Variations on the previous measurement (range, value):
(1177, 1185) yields 78.3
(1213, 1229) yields 39.1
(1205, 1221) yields 39.6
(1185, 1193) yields 68.8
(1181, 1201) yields 60.4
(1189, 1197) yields 55.7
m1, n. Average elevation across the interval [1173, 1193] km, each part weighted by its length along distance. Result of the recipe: 74.4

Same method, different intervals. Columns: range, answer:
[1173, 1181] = 76.4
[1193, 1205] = 37.8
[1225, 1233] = 43.8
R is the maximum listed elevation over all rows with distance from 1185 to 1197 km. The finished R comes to 73.55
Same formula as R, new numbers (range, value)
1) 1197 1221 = 44.01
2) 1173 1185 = 81.43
